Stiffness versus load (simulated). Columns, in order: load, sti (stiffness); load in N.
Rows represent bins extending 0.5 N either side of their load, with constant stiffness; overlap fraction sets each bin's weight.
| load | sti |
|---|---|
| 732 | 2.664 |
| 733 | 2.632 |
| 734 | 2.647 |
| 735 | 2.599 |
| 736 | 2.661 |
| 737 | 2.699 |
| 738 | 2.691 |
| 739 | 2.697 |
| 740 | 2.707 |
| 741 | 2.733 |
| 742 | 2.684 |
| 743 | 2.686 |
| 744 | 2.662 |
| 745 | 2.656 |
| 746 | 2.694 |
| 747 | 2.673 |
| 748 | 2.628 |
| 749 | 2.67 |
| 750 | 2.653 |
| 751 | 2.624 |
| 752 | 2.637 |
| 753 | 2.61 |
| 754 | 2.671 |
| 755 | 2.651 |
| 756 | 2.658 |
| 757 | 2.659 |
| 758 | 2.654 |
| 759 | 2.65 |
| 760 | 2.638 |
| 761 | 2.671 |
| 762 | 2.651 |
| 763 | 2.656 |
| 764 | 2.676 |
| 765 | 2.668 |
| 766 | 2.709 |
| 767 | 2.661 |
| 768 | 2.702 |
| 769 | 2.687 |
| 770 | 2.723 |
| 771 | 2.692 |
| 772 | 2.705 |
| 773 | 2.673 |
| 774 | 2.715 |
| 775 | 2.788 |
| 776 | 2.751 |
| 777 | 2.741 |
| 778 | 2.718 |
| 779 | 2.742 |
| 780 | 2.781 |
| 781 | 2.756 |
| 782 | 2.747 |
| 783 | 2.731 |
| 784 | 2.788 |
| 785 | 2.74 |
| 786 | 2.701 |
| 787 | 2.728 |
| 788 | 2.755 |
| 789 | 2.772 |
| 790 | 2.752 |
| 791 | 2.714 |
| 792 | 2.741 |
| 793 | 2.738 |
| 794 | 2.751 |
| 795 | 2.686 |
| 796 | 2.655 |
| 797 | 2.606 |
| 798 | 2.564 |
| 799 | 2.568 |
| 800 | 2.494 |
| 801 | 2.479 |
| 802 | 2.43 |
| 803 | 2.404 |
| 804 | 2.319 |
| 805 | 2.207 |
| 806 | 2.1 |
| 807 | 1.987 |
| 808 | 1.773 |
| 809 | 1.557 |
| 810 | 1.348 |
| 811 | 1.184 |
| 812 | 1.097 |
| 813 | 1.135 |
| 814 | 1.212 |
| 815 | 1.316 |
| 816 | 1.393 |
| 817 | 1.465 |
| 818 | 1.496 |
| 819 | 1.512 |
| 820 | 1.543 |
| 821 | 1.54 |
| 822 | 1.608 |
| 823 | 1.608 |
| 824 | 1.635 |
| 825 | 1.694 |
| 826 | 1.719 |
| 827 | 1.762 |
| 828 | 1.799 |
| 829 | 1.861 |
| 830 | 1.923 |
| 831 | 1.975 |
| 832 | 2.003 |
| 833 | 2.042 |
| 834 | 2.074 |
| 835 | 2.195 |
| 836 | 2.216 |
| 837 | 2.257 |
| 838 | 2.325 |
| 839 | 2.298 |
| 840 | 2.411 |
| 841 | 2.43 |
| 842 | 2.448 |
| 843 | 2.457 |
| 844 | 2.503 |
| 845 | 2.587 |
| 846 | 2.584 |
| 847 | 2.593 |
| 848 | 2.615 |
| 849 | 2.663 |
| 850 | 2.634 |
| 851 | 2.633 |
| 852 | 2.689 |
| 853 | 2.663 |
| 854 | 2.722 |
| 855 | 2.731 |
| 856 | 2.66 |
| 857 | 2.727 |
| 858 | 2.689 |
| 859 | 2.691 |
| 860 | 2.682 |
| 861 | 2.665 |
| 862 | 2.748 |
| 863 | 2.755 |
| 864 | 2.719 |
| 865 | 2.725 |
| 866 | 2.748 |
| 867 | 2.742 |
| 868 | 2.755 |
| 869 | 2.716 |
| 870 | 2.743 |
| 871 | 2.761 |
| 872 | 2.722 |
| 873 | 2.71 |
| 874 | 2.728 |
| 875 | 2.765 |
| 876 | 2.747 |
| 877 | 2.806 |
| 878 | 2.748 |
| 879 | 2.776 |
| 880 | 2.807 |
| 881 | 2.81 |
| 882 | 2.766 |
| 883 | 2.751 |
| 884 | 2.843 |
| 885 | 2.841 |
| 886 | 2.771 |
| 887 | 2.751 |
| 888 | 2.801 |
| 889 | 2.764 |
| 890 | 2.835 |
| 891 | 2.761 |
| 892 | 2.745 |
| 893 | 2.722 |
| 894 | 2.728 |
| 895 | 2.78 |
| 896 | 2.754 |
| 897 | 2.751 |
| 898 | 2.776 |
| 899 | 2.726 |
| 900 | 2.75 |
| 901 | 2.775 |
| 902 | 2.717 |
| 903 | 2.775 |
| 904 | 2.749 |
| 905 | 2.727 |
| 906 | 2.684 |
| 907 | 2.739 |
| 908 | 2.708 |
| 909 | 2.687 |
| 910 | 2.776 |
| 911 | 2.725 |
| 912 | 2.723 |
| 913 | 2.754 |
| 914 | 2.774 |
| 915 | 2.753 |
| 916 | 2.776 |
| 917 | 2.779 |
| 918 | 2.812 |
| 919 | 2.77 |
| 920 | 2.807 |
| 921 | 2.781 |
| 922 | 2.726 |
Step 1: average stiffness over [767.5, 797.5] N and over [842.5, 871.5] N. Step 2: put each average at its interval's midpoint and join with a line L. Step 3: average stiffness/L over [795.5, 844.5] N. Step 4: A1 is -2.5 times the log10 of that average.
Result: 0.35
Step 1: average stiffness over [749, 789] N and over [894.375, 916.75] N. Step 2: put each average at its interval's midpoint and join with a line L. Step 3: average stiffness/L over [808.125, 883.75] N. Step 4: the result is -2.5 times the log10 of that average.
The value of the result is 0.20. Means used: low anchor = 2.7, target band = 2.28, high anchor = 2.74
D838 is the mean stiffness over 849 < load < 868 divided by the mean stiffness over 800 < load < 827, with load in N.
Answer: 1.59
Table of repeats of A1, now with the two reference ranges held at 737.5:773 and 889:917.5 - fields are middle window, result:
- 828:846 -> 0.21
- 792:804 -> 0.05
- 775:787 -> -0.02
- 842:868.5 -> 0.02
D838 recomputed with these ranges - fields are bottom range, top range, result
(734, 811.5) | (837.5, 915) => 1.04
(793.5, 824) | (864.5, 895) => 1.46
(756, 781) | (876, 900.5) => 1.03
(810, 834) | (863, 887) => 1.73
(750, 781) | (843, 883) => 1.01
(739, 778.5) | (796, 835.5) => 0.69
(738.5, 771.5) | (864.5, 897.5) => 1.03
